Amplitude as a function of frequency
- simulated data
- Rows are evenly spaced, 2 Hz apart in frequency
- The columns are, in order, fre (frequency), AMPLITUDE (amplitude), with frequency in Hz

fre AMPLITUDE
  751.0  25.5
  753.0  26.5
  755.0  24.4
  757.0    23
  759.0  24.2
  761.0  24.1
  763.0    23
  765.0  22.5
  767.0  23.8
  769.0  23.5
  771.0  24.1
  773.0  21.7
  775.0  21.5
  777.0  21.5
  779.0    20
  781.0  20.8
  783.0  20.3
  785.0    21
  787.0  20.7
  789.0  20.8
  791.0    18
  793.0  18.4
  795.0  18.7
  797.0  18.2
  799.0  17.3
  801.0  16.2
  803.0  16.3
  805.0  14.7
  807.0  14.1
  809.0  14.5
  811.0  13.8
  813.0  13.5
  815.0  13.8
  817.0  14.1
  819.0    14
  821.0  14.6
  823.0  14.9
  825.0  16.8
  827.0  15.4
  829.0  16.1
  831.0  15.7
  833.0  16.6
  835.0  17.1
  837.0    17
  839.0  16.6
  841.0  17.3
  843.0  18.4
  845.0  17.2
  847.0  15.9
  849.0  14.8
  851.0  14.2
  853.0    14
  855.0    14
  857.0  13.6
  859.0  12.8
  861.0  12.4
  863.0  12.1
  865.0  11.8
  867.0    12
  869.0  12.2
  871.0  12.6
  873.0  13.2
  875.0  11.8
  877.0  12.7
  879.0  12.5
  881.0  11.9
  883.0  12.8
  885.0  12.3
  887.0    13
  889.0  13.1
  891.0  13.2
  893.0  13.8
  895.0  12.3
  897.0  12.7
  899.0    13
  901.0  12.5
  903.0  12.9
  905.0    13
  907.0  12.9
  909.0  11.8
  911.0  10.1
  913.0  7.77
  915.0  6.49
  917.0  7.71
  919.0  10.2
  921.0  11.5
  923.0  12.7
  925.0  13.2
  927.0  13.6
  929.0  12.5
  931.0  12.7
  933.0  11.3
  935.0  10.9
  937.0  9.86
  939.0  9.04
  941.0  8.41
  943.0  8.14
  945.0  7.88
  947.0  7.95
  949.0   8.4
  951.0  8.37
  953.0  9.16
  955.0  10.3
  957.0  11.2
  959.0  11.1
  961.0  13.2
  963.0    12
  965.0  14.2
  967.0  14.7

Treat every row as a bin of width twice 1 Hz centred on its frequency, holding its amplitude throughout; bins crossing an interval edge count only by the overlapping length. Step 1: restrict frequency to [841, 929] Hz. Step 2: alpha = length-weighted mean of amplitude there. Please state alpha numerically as 12.7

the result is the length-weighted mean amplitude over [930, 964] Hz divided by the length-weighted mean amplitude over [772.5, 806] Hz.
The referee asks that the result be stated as 0.5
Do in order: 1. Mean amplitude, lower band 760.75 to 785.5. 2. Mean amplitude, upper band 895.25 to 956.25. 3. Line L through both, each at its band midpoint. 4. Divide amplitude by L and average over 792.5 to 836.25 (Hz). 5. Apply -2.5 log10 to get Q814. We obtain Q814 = 0.21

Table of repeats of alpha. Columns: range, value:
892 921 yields 11.2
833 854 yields 16.3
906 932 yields 11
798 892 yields 14.4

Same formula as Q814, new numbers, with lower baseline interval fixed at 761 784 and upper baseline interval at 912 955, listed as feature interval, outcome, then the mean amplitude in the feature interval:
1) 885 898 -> 0.01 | 13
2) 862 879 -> 0.19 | 12.3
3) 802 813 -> 0.32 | 14.6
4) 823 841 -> 0.08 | 16.4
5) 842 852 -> 0.03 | 16.1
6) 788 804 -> 0.14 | 18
